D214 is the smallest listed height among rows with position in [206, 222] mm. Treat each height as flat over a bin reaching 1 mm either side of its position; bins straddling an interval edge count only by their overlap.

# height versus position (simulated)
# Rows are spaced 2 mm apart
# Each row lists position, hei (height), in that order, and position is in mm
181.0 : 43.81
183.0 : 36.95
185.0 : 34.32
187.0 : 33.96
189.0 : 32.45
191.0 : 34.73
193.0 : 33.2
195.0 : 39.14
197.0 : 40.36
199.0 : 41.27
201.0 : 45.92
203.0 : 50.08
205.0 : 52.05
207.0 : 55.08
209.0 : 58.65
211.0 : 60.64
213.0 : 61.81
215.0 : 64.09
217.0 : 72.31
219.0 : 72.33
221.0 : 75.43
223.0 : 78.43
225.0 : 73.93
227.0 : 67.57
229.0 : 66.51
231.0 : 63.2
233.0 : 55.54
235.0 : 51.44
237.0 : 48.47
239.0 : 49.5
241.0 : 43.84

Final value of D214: 55.08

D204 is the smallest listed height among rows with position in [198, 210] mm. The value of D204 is 41.27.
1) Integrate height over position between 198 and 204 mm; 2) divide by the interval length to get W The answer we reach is 45.8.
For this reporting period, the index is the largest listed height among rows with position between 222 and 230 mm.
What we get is 78.43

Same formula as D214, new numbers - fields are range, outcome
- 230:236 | 51.44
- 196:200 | 40.36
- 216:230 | 66.51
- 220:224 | 75.43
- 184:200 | 32.45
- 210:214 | 60.64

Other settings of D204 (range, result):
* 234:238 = 48.47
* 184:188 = 33.96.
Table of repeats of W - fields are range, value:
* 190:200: 37.7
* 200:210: 52.4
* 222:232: 69.9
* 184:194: 33.7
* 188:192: 33.6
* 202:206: 51.1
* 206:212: 58.1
